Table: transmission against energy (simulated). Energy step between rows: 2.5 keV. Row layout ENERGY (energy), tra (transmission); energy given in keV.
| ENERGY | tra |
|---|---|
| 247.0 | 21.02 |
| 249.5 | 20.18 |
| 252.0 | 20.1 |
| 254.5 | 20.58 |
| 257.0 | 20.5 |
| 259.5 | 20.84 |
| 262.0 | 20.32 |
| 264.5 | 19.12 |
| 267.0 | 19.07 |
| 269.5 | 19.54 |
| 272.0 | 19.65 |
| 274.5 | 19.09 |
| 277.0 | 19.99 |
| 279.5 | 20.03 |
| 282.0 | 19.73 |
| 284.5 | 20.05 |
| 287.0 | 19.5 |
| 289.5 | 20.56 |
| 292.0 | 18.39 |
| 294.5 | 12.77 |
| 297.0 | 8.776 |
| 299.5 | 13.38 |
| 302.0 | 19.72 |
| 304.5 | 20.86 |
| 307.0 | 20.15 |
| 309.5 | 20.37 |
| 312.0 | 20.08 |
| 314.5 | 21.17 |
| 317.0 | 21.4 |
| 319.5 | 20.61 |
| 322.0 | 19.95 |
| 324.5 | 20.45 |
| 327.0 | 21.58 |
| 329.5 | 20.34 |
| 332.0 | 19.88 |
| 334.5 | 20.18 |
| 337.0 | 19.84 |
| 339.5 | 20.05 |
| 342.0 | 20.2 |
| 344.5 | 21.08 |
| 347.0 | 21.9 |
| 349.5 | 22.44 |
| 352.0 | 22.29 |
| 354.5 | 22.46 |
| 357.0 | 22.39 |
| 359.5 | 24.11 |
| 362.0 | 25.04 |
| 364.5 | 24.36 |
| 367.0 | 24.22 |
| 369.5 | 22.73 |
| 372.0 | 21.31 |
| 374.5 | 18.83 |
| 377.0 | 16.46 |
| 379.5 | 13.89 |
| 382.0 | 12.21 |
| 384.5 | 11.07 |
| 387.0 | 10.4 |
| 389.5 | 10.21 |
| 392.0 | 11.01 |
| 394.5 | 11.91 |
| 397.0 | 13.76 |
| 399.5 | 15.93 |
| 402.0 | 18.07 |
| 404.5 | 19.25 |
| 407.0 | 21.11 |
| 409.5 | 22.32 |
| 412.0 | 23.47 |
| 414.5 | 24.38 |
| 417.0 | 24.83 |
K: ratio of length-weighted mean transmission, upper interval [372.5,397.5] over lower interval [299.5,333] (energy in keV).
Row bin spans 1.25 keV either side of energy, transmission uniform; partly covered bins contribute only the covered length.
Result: 0.65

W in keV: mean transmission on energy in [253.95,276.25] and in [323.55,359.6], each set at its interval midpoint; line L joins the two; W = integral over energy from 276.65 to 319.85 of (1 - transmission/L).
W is 3.7 keV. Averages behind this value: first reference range 19.8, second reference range 21.2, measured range 18.7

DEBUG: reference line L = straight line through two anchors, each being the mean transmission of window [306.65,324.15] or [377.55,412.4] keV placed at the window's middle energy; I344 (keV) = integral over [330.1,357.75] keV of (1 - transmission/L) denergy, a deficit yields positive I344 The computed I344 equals -3.78 keV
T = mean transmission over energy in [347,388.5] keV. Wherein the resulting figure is 19.6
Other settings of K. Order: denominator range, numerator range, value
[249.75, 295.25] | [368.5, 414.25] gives 0.84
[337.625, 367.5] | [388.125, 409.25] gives 0.69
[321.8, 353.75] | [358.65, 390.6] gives 0.87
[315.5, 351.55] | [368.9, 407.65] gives 0.74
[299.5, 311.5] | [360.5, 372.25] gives 1.21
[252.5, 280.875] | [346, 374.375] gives 1.15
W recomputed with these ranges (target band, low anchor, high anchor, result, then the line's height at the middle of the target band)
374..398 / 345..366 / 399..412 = 9.53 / 21.2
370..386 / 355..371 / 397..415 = 4.71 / 22.4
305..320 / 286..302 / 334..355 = -2.42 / 17.8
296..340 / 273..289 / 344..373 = 3.88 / 21.3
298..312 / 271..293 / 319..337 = 0.85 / 20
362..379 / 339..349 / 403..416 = 0.12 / 21.4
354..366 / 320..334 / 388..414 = -3.14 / 18.8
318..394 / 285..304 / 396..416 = -4.32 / 18.4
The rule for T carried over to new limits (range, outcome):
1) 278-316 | 18.4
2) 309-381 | 21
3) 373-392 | 13.3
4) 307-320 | 20.7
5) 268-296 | 18.9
